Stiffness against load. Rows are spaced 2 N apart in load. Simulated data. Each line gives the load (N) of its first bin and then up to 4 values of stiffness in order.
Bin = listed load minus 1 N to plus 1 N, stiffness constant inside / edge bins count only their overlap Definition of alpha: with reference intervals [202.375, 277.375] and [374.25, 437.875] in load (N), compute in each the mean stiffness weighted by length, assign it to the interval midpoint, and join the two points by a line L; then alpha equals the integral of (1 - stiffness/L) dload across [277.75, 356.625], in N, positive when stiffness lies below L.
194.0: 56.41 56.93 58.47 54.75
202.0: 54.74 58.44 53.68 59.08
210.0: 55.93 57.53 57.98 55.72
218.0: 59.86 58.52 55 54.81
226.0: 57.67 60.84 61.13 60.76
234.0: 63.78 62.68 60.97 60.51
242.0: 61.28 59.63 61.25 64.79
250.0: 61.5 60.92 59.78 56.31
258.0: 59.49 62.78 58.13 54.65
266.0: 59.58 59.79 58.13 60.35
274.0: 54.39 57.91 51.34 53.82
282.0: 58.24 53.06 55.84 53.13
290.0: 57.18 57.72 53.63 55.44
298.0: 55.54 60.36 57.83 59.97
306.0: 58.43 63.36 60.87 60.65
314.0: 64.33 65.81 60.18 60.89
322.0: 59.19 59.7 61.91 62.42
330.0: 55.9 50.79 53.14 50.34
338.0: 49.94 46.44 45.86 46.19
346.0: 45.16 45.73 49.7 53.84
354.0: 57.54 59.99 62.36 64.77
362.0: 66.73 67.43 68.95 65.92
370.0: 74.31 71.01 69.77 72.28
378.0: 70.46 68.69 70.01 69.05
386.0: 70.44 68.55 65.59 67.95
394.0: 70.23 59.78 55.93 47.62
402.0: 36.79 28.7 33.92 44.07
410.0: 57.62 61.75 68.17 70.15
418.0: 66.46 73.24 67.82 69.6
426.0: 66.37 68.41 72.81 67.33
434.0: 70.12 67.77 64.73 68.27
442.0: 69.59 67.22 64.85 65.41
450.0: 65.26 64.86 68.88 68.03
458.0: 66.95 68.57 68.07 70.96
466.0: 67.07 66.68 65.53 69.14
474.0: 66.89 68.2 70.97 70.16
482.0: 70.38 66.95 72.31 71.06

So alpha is 6.5 N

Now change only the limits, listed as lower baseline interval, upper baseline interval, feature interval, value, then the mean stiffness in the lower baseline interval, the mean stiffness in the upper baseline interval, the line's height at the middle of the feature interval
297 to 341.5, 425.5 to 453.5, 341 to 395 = -1.2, 58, 67.4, 61.8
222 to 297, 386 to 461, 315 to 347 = 3.1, 58.4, 63.1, 60.4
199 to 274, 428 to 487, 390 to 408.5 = 4.3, 58.9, 68.1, 65.7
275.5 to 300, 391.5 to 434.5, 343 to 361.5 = 1.1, 55.4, 60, 57.8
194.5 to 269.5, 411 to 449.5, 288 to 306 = 1.4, 58.9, 67.9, 61.8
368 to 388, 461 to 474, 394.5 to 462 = 6.3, 70.3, 67.8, 68.9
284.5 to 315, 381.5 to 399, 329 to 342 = 2.3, 58.2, 66.3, 61.4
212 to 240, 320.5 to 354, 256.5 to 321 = -3.3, 59.2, 52.6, 55.4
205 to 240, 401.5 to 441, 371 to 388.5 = -2.6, 58.6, 61.5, 60.9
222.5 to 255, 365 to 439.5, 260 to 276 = 0.8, 60.7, 63.9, 61.3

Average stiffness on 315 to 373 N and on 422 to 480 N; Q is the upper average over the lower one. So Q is 1.2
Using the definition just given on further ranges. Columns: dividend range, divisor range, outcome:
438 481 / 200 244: 1.15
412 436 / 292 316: 1.16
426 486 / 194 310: 1.17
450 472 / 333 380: 1.14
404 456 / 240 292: 1.11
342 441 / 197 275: 1.05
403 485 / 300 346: 1.15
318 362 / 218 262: 0.91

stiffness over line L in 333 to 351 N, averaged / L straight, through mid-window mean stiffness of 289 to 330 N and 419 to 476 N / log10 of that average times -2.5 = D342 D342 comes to 0.27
